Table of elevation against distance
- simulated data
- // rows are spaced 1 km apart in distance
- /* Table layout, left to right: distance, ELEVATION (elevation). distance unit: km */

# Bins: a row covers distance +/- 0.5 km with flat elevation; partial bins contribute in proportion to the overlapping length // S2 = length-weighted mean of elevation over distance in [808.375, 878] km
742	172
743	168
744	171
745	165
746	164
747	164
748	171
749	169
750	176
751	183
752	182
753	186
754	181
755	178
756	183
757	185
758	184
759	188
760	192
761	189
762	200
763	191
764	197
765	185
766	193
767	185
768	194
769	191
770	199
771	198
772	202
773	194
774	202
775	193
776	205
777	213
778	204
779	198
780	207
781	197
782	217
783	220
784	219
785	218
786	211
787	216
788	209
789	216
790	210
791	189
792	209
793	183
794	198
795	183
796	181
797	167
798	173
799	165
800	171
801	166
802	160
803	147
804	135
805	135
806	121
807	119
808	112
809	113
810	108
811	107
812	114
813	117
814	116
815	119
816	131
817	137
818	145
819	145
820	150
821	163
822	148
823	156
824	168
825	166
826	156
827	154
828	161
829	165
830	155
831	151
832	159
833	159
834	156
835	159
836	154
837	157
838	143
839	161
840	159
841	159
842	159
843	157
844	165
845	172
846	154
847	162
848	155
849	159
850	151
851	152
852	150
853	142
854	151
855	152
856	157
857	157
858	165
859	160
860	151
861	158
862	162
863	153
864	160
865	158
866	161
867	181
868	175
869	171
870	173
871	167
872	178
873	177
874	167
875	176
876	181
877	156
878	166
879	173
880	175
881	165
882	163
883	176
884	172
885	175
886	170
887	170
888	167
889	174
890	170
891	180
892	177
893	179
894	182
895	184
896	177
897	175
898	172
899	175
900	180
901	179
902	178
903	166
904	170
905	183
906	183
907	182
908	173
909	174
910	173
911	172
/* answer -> 154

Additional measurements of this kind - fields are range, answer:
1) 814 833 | 151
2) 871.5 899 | 173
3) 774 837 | 166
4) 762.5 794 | 202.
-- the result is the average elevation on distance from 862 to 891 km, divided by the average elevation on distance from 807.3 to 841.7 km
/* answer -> 1.2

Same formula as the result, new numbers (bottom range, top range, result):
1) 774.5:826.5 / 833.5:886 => 0.97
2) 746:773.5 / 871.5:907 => 0.93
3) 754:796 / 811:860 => 0.77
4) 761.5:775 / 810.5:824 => 0.70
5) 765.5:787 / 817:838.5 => 0.76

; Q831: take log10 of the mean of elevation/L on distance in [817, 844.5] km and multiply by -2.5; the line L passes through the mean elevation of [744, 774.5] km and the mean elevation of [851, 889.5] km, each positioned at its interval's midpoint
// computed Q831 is 0.11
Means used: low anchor 185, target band 156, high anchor 165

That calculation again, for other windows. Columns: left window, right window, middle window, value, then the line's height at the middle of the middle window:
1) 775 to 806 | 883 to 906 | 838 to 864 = 0.16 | 181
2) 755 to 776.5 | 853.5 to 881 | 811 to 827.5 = 0.25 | 178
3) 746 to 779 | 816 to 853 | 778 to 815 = 0.03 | 173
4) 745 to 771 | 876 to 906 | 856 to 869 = 0.09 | 176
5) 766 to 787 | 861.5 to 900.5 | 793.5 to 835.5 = 0.28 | 192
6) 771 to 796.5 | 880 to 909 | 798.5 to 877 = 0.23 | 190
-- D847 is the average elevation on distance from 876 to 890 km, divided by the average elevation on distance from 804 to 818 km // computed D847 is 1.41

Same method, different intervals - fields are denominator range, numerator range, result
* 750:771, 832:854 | 0.83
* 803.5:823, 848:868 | 1.22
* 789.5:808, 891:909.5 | 1.07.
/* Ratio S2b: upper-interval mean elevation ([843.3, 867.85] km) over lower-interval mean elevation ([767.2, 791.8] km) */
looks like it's 0.77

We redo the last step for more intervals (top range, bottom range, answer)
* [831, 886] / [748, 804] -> 0.85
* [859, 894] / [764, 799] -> 0.85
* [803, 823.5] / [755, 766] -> 0.69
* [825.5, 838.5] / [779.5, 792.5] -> 0.74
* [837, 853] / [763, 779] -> 0.80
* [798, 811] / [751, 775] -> 0.72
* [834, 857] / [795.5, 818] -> 1.14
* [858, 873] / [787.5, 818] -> 1.08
